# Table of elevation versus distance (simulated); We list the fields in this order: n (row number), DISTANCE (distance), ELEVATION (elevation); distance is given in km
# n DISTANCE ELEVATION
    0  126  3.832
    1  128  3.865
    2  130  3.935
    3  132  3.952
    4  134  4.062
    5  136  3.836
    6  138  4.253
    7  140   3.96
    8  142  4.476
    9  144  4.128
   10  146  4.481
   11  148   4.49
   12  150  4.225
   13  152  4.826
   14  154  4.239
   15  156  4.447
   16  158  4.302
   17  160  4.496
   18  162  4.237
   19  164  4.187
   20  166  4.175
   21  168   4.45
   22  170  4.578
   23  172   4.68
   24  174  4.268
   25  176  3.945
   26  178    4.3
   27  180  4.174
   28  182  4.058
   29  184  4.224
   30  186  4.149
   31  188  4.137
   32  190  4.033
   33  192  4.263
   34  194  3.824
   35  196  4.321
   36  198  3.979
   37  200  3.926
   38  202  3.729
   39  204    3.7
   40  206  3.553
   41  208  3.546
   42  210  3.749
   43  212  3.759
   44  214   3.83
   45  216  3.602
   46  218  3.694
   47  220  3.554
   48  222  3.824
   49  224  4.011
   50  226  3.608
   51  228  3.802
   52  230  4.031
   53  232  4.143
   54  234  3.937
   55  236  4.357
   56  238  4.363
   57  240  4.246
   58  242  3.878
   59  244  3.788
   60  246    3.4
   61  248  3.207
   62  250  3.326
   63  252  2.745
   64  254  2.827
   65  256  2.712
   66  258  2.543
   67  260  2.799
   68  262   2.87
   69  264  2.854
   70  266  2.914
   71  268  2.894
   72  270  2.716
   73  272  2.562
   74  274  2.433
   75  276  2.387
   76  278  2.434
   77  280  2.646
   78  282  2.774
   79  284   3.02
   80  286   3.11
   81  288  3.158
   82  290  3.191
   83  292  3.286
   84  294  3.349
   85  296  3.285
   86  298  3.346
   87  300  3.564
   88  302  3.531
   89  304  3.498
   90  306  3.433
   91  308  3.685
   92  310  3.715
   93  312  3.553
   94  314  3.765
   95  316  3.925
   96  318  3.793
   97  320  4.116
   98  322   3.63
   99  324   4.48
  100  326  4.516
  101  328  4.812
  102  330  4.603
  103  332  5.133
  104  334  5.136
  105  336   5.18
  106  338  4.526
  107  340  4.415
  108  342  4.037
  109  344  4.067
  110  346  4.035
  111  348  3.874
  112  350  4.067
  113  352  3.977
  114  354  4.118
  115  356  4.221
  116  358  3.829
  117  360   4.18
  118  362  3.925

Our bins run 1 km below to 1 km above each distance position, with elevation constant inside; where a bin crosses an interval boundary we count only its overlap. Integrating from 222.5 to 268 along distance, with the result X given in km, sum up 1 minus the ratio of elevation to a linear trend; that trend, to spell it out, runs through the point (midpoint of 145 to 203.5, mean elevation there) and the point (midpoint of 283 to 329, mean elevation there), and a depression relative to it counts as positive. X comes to 5.38 km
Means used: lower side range 4.24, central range 3.46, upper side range 3.64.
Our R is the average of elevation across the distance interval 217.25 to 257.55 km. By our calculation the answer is 3.66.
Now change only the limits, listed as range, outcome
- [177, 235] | 3.91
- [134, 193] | 4.27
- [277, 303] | 3.13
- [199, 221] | 3.69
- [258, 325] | 3.22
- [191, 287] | 3.42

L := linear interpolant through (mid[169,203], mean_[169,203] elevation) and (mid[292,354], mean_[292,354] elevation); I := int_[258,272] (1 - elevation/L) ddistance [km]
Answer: 4.39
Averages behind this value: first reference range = 4.15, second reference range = 4.02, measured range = 2.8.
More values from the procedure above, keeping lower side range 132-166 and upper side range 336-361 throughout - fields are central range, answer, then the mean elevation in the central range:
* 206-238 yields 3.0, 3.84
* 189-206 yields 1.2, 3.95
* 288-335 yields 3.5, 3.87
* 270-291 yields 7.1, 2.77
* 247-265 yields 5.7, 2.88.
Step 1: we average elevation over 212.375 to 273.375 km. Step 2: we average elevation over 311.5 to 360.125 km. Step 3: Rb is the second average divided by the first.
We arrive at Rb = 1.24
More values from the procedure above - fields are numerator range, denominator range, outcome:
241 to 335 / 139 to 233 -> 0.83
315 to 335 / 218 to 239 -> 1.12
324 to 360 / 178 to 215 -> 1.11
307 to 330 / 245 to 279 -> 1.44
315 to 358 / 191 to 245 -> 1.11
